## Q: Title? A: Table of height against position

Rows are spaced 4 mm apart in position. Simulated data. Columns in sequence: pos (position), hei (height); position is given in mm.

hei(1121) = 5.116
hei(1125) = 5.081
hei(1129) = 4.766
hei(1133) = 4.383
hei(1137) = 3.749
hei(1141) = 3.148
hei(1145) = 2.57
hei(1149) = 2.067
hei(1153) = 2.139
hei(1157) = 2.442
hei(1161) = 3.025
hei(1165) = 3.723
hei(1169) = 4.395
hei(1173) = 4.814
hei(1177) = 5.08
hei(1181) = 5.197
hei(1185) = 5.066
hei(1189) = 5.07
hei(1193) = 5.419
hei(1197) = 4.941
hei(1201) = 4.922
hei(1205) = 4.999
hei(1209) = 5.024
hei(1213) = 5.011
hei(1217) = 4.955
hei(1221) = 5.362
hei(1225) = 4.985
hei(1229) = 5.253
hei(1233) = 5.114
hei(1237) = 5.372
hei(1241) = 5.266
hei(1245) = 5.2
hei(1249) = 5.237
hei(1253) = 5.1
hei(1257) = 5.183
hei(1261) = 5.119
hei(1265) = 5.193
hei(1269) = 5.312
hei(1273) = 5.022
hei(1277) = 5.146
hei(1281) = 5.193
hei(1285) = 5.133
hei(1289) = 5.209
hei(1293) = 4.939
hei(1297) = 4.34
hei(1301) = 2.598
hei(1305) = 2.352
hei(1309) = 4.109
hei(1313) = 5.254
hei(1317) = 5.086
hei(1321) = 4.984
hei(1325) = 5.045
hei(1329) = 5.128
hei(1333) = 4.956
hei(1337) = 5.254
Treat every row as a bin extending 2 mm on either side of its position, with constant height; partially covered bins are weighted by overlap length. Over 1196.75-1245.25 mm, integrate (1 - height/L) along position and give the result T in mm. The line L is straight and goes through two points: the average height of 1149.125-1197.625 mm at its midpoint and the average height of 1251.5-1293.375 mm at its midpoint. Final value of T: -4.9 mm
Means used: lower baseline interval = 4.17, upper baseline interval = 5.15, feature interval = 5.11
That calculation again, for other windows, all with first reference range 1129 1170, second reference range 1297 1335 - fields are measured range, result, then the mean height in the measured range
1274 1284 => -2.48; 5.15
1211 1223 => -4.62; 5.11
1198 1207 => -3.45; 4.96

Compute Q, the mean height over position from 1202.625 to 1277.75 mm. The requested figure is 5.15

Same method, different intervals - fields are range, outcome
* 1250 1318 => 4.73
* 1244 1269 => 5.18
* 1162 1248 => 4.99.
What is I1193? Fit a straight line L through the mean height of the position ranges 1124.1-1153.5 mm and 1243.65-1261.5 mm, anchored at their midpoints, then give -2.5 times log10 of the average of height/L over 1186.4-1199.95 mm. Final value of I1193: -0.191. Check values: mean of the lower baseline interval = 3.5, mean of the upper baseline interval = 5.17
